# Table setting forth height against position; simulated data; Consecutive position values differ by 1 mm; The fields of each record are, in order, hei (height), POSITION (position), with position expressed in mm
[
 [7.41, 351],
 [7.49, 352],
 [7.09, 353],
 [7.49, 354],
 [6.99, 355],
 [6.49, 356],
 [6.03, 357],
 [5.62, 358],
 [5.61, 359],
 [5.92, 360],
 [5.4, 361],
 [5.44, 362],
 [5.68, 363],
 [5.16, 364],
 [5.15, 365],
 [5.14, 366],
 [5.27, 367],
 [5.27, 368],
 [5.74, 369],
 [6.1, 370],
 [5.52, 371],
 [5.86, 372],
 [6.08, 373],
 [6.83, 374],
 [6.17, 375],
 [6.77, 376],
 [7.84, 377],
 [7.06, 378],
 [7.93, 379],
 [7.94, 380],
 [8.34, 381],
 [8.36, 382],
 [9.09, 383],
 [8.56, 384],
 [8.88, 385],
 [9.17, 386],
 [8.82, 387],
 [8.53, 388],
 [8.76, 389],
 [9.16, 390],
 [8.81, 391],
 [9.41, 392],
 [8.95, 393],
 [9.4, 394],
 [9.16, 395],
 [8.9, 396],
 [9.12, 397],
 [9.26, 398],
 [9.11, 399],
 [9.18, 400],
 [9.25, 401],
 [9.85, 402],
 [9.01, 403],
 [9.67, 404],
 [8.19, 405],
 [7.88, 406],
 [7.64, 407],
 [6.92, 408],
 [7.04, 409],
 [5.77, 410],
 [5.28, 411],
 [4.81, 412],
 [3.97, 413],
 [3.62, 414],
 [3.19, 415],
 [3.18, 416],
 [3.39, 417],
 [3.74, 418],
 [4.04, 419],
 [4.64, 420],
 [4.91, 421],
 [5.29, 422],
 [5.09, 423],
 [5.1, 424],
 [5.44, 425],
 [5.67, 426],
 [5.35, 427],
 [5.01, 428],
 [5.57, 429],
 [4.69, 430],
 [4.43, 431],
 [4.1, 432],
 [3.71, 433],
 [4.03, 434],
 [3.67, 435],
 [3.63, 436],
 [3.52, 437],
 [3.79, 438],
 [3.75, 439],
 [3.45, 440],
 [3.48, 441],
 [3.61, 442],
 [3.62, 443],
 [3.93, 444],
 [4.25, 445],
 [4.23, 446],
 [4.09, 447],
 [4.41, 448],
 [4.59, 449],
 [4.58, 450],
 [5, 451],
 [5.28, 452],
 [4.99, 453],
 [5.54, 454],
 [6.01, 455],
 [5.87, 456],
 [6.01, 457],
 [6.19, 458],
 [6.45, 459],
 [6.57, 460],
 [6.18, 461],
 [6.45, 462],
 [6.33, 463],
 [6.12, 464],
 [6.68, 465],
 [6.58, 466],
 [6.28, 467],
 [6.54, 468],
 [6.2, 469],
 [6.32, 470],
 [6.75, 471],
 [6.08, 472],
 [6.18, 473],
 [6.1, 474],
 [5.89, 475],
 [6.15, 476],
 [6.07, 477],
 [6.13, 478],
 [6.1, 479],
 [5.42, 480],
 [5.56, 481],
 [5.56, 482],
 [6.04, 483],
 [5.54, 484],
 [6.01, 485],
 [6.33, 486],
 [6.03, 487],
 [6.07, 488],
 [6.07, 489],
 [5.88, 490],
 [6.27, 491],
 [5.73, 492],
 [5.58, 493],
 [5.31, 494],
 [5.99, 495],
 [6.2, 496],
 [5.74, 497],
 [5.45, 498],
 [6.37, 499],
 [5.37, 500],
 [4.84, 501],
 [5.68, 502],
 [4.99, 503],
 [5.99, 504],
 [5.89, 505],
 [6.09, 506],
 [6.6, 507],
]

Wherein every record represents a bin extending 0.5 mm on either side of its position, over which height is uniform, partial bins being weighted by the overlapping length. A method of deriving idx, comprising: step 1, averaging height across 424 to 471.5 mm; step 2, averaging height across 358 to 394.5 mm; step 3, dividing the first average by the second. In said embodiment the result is 0.71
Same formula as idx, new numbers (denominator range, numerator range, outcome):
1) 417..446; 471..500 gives 1.37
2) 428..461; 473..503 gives 1.26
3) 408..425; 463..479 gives 1.34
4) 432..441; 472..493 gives 1.61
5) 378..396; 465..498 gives 0.69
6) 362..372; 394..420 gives 1.25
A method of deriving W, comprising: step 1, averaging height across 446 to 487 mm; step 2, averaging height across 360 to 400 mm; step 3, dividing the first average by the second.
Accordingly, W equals 0.78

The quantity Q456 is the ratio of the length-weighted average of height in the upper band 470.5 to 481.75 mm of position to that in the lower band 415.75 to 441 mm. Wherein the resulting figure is 1.4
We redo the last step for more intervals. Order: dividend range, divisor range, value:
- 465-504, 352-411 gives 0.80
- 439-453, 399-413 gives 0.55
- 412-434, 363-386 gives 0.66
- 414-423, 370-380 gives 0.61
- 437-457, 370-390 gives 0.58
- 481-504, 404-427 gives 1.09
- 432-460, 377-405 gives 0.51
